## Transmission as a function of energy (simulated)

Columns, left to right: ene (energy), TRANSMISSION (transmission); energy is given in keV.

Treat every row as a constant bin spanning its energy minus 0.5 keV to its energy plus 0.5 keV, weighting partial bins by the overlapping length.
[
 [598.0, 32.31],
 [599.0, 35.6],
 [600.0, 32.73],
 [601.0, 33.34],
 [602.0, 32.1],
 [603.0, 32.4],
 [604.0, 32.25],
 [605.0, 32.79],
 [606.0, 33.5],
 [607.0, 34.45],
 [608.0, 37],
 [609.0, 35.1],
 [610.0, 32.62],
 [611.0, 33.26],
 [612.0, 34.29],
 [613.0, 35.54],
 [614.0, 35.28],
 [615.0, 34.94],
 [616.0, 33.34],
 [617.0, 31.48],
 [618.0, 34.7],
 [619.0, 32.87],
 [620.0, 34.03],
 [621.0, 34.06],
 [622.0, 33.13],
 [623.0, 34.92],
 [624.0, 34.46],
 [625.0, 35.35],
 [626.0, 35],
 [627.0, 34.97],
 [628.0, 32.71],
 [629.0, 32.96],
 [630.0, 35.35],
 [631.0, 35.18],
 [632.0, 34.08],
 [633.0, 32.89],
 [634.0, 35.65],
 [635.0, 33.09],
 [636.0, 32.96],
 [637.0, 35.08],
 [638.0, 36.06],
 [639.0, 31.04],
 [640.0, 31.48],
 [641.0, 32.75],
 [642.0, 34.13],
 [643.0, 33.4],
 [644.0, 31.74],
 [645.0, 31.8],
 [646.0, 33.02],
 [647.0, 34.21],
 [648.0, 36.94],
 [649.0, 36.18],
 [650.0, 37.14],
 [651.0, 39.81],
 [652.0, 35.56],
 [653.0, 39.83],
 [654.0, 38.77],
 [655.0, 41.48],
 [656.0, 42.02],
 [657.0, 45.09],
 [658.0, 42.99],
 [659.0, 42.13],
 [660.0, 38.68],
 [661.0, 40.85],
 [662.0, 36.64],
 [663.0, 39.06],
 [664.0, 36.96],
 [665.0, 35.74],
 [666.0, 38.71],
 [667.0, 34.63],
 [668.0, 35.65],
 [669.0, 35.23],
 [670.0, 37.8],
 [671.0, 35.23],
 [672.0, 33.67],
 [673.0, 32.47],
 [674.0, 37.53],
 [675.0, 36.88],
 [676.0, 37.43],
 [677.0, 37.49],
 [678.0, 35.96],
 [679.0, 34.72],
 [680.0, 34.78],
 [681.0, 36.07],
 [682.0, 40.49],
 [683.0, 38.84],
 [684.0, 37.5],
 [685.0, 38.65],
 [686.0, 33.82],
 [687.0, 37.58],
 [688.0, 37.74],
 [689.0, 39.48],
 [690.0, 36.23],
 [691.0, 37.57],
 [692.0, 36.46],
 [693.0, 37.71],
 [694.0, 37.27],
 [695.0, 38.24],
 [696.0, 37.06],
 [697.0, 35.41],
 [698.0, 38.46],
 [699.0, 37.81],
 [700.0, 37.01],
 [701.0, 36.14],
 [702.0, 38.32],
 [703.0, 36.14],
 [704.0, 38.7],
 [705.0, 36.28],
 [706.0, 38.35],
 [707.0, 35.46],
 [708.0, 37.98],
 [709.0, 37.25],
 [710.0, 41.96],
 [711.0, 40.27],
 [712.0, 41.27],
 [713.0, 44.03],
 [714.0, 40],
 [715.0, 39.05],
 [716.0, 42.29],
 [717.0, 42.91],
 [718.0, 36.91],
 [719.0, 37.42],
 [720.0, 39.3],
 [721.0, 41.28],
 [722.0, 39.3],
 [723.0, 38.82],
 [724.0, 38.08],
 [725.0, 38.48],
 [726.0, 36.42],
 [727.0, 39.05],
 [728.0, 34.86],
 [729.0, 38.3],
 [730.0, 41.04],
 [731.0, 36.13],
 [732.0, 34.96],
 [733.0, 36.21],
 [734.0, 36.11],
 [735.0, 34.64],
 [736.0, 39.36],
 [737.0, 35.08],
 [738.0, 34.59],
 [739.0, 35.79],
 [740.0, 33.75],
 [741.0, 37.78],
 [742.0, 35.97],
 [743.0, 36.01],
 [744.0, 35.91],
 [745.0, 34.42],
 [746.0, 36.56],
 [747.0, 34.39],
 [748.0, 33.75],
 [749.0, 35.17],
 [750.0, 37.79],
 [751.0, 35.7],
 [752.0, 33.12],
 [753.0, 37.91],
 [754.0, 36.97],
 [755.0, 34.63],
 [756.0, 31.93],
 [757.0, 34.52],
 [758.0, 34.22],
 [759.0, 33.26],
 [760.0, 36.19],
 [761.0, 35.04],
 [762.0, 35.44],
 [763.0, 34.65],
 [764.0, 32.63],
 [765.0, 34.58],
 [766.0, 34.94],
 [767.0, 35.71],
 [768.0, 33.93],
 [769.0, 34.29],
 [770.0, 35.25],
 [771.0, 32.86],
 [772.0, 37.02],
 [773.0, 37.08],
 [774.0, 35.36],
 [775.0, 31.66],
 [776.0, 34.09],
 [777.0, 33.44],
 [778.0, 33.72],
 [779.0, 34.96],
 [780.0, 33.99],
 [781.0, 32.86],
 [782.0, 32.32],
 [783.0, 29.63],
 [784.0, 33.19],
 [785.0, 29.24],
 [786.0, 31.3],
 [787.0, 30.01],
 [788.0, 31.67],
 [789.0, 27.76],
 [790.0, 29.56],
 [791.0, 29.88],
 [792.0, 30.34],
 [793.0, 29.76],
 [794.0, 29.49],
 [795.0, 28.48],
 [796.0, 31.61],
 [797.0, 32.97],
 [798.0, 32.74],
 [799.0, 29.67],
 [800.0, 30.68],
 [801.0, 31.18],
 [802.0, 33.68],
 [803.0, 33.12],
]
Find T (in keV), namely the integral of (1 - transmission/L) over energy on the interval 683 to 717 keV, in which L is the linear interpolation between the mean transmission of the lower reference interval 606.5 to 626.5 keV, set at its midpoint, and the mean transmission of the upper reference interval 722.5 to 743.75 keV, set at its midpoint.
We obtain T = -2.0 keV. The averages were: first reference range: 34.3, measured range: 38.2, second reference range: 36.7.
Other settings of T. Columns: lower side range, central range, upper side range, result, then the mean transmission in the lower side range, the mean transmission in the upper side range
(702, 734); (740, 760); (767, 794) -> 0.1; 38.6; 32.5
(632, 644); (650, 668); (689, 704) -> -2.3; 33.5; 37.3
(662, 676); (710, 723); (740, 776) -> -1.7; 36.2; 35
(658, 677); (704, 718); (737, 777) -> -1.4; 37.1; 35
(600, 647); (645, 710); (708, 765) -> -4.0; 33.7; 36.9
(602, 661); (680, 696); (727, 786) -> -1.1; 35.2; 34.9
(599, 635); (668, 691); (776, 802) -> -2.5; 34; 31.3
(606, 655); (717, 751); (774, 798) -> -4.5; 34.5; 31.5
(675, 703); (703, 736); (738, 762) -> -2.1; 37.2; 35.2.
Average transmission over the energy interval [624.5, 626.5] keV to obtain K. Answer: 35.2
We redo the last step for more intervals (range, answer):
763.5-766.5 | 34.1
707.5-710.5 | 39.1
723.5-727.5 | 38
